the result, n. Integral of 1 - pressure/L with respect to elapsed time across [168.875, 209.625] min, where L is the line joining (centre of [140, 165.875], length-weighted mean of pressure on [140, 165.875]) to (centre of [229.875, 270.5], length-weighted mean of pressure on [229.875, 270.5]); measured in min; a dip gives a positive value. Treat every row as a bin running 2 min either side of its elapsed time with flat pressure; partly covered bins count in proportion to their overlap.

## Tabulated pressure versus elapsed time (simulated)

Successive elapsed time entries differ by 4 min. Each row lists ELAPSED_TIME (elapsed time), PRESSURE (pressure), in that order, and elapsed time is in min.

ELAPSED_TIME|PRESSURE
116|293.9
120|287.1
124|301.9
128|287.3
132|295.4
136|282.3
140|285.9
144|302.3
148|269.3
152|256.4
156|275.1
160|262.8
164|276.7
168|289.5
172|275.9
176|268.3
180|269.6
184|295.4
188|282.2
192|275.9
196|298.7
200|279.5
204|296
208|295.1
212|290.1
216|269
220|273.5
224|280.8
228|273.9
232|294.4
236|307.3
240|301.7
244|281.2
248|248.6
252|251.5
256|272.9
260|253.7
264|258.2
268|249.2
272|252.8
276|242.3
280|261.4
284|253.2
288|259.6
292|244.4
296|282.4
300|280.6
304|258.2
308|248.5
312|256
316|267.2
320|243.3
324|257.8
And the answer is -1.5 min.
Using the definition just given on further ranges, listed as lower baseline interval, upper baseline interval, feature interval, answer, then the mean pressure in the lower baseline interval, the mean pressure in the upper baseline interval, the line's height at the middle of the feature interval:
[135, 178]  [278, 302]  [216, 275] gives -0.6 min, 277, 264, 268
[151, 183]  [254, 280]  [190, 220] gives -2.2 min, 273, 255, 266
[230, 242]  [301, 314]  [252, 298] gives 3.2 min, 301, 256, 277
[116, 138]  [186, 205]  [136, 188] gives 1.9 min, 291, 286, 288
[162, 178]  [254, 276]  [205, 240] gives -2.8 min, 278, 256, 266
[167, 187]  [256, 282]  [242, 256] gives -0.1 min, 279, 254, 260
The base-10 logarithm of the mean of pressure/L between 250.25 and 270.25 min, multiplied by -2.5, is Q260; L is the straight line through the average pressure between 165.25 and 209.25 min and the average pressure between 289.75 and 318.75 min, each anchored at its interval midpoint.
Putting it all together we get 0.05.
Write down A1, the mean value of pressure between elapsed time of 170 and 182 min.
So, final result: 271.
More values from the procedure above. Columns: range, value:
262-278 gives 251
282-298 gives 260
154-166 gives 272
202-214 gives 294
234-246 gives 297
